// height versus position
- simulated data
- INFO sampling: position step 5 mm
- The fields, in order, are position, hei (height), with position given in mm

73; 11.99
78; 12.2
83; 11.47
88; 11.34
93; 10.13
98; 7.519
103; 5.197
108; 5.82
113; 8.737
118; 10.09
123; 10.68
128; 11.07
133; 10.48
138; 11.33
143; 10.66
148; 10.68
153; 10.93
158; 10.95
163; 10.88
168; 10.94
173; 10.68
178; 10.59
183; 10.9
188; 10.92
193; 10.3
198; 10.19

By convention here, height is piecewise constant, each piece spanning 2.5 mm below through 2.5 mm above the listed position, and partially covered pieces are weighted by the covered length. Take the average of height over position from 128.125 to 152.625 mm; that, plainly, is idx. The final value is 10.8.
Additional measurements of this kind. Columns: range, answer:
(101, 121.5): 7.67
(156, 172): 10.9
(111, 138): 10.3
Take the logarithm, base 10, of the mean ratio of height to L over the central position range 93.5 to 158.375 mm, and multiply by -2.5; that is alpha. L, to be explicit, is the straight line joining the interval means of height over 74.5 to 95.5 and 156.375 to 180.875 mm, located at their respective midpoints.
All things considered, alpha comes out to 0.16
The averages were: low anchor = 11.3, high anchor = 10.8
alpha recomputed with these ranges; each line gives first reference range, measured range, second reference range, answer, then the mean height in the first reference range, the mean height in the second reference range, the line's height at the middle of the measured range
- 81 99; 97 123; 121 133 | 0.33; 10.3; 10.8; 10.6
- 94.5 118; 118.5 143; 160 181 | -0.24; 7.31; 10.8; 8.63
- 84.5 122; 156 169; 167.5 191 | -0.06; 8.58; 10.8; 10.3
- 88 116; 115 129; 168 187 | -0.21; 7.87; 10.8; 8.64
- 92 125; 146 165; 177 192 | -0.11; 8.19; 10.8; 9.79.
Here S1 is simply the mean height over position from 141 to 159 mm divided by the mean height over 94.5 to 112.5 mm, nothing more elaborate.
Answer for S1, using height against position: 1.62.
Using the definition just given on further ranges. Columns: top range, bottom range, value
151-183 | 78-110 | 1.22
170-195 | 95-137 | 1.21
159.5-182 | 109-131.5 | 1.09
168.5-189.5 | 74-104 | 1.08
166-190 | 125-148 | 0.99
